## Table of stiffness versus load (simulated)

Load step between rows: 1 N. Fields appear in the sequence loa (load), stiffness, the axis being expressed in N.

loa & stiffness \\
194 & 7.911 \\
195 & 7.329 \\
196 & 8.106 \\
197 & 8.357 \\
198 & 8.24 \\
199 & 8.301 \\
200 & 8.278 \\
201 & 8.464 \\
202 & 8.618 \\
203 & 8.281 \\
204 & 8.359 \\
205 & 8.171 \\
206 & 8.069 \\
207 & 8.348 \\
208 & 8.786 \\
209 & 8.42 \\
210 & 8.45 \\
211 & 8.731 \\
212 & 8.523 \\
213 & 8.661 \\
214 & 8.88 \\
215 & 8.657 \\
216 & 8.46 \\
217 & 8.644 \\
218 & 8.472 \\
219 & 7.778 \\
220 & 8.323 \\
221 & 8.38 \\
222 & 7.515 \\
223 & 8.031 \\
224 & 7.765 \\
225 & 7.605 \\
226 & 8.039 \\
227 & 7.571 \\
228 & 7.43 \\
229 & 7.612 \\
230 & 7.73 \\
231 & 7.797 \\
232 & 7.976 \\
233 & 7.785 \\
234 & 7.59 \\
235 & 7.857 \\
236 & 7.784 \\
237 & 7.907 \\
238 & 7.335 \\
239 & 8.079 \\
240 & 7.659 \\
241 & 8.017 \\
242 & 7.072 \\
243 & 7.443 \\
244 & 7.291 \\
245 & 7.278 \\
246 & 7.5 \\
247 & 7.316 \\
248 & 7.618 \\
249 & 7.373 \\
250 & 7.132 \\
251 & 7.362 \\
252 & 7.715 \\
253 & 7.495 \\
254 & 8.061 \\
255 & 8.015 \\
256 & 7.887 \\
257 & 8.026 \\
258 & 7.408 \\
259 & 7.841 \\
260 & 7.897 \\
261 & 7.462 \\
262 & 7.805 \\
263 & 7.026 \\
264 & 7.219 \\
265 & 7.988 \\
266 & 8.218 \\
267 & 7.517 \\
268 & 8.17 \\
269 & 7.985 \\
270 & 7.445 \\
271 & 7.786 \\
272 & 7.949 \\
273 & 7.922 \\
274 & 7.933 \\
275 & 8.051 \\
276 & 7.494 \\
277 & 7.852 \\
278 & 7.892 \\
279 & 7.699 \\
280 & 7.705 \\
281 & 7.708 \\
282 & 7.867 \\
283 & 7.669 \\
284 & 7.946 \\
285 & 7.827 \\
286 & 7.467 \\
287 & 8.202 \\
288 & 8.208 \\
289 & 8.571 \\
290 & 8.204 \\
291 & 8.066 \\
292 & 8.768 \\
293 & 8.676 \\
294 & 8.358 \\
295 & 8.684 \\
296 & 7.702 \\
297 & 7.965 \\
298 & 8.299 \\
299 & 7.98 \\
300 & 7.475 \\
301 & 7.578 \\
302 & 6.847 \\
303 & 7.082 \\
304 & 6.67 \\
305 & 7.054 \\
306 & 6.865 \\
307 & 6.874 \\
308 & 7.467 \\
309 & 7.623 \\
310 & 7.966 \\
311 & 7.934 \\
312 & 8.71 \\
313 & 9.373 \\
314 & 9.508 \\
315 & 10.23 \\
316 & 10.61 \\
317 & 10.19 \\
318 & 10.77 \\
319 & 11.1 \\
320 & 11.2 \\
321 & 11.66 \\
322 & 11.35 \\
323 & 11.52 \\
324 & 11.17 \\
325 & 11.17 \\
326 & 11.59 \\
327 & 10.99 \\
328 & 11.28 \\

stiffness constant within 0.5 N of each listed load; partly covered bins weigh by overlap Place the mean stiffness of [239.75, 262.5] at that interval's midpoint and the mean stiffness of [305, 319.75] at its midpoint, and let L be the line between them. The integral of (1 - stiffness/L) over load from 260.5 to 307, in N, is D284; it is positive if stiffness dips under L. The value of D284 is 2.8 N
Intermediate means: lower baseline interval 7.59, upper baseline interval 8.92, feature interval 7.79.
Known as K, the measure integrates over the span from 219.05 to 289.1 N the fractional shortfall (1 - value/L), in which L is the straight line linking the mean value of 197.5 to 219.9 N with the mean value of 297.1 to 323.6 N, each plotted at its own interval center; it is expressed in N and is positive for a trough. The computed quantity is 7.1 N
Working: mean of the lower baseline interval 8.43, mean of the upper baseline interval 8.84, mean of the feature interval 7.74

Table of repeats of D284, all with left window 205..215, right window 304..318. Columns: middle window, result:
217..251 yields 3.3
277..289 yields 0.9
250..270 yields 1.9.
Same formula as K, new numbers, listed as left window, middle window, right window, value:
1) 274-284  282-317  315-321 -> 4.6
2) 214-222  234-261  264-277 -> 1.5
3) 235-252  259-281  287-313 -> -0.2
